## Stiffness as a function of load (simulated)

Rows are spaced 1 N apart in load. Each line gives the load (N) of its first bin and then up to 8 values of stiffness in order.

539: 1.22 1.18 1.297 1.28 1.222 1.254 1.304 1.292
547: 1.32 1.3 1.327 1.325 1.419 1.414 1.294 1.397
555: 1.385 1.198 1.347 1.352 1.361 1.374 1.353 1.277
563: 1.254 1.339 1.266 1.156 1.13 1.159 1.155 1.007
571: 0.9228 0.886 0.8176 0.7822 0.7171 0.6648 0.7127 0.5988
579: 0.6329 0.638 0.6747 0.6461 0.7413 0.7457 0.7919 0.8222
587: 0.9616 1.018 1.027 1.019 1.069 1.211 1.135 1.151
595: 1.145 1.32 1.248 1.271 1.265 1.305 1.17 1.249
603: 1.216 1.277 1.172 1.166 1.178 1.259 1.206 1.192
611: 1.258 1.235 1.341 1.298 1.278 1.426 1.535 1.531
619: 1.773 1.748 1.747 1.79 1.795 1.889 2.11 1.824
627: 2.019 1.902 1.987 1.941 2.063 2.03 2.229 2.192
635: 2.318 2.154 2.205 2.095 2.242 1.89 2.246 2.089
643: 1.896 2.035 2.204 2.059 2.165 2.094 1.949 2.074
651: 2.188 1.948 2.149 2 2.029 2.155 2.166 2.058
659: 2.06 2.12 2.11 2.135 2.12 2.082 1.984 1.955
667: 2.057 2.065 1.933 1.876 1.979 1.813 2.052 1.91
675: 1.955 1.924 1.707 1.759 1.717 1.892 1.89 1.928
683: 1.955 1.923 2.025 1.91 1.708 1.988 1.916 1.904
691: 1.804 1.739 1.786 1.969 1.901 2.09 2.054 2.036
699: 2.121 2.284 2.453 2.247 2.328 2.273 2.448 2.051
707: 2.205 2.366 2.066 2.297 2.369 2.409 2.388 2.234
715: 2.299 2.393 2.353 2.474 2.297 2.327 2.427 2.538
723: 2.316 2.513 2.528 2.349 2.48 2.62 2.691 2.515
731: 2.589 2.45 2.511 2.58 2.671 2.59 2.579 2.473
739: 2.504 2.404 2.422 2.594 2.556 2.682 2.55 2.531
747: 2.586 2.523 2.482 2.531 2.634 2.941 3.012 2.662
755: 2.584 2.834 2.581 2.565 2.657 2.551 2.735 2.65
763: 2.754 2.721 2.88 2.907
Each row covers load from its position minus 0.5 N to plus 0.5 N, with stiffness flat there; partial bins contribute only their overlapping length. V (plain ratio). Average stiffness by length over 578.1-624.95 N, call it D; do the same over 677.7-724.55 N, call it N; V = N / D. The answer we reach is 1.76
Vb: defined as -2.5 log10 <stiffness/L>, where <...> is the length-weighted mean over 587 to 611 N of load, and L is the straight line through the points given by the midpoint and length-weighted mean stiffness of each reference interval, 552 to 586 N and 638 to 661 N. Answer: 0.20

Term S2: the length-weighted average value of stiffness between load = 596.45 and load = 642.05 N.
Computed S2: 1.66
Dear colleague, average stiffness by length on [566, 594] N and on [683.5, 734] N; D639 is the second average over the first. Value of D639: 2.5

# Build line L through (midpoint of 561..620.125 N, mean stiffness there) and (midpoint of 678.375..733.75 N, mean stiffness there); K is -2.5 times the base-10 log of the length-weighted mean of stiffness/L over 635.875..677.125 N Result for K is -0.19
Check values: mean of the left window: 1.1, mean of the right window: 2.21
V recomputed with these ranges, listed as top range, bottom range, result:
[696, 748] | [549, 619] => 2.12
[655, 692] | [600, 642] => 1.16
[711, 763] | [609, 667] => 1.32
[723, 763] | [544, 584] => 2.35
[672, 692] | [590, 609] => 1.56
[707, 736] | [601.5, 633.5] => 1.53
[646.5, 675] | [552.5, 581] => 1.91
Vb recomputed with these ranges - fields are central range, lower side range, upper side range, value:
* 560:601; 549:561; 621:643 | 0.482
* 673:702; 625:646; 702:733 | 0.170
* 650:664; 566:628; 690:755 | -0.188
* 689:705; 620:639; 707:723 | 0.101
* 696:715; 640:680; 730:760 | 0.034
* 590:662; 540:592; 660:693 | -0.108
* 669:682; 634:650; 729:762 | 0.205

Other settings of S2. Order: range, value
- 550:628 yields 1.22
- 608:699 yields 1.91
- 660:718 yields 2.06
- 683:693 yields 1.88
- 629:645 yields 2.11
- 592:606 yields 1.22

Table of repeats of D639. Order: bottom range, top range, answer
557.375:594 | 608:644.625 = 1.84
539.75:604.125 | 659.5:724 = 1.87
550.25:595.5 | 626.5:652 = 1.99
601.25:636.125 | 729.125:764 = 1.60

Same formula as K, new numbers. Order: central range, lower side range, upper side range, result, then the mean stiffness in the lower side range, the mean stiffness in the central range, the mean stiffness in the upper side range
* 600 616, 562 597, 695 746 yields 0.007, 0.959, 1.24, 2.4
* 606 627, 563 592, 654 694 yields -0.141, 0.908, 1.52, 1.95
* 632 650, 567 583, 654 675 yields -0.235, 0.809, 2.12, 2.03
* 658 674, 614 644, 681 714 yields -0.004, 1.92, 2.02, 2.09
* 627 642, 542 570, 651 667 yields -0.117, 1.29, 2.1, 2.07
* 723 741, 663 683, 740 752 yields -0.036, 1.93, 2.52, 2.56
